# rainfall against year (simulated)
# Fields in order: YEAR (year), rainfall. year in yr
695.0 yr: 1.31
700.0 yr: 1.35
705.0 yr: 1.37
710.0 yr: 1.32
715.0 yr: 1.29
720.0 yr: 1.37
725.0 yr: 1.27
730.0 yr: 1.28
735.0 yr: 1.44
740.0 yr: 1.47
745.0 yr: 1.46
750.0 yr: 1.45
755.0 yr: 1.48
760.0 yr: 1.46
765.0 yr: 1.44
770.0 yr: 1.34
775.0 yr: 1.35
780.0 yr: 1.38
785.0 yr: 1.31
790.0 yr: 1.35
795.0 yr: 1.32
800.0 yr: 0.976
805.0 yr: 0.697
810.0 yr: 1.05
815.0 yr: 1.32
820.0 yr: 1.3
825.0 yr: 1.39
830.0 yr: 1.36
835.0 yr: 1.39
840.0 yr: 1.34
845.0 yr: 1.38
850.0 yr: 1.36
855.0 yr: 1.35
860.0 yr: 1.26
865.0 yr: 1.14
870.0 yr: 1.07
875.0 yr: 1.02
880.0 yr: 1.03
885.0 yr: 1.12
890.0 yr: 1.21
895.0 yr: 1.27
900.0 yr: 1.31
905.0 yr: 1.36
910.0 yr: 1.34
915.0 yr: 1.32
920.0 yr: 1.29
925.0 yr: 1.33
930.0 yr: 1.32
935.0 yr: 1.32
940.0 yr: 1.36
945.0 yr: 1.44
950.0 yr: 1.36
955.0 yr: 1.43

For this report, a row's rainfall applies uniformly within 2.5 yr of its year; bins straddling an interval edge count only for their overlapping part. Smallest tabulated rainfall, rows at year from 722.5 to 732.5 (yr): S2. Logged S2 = 1.27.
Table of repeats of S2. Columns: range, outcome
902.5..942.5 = 1.29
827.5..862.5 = 1.26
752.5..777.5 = 1.34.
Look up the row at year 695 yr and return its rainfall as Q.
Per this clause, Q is 1.31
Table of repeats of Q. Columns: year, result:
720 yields 1.37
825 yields 1.39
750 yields 1.45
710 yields 1.32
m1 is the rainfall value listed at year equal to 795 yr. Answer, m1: 1.32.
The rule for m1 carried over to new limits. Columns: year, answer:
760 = 1.46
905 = 1.36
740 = 1.47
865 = 1.14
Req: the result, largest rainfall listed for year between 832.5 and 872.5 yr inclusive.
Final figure 1.39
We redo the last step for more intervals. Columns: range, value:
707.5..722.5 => 1.37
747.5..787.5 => 1.48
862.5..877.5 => 1.14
